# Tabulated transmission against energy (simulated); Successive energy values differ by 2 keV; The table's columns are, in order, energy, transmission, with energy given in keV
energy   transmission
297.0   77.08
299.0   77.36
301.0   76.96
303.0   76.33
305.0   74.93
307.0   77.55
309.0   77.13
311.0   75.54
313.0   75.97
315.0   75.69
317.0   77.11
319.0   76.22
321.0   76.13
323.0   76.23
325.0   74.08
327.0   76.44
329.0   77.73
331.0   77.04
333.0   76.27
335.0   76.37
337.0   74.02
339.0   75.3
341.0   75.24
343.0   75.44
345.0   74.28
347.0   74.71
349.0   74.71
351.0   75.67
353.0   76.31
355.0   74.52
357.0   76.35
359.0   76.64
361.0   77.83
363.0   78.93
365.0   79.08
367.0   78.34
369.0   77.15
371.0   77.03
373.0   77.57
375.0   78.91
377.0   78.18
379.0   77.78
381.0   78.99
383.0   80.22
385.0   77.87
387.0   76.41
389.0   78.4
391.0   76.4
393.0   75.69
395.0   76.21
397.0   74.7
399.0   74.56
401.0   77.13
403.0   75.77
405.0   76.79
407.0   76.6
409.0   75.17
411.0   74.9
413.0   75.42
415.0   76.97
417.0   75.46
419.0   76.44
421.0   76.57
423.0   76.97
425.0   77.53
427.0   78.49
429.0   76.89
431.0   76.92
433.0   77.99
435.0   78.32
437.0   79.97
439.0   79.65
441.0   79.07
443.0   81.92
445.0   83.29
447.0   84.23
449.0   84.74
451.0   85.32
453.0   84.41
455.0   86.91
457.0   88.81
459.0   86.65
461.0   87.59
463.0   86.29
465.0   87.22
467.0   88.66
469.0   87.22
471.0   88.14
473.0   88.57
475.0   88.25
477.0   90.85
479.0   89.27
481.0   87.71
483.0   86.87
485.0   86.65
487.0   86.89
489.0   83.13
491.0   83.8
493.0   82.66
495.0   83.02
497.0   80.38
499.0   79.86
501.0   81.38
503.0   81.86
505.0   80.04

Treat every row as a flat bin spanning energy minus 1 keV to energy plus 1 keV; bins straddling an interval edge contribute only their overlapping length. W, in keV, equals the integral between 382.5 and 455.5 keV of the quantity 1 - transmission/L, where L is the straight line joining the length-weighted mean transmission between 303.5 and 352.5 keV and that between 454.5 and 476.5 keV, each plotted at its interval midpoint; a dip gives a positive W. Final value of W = 4.7 keV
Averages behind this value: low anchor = 75.8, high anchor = 87.8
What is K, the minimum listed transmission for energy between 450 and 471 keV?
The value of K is 84.41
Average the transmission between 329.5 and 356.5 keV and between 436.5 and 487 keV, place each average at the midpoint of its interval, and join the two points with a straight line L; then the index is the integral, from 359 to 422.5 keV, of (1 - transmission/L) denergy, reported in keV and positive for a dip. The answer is 2.1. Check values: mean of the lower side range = 75.4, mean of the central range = 77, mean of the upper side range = 86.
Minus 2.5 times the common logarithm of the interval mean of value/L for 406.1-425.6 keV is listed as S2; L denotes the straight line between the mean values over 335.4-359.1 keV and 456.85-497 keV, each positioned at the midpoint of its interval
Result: 0.07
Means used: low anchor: 75.2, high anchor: 86.7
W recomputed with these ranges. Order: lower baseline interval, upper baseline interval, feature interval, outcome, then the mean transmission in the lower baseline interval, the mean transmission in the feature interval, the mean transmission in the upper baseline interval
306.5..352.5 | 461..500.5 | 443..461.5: -0.30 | 75.9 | 85.5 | 86.1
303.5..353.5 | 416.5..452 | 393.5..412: 0.62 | 75.8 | 75.8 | 79.5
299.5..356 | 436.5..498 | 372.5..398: 0.74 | 75.9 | 77.5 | 85.5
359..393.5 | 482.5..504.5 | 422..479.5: -1.74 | 77.9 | 83.8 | 83.2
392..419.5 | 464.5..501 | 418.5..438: 0.28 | 75.8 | 77.6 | 85.9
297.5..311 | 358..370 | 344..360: 0.48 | 76.6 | 75.4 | 78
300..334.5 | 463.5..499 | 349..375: 0.64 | 76.3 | 77.1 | 86.2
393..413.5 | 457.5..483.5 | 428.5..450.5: 0.51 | 75.7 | 80.5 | 88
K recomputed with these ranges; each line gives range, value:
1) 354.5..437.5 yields 74.52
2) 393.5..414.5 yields 74.56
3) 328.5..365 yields 74.02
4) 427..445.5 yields 76.89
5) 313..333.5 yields 74.08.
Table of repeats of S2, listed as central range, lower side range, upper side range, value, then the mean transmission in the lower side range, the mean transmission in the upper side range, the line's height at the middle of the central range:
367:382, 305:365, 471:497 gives 0.011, 76.1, 86.3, 78.8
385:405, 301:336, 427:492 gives 0.063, 76.3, 84.7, 80.8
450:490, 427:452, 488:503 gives -0.076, 80.6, 82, 81.4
